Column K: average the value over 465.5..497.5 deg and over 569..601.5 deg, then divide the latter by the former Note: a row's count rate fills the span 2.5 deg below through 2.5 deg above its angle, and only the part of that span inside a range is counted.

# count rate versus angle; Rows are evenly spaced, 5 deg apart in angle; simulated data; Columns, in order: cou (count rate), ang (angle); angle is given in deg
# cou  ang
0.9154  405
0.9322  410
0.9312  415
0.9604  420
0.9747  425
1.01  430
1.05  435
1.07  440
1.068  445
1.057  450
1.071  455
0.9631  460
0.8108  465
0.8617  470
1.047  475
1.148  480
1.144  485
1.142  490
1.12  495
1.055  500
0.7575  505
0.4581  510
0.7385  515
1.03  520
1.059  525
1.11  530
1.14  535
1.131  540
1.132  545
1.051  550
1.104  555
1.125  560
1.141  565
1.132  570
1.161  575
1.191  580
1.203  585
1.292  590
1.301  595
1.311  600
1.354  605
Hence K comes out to 1.16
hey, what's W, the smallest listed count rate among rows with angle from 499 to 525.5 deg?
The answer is 0.4581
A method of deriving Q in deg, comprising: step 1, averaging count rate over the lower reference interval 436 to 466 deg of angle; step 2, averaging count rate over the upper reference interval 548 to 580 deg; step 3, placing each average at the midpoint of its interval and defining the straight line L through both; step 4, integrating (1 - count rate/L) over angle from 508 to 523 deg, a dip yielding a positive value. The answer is 4.42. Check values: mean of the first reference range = 1.02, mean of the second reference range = 1.13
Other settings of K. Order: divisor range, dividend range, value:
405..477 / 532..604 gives 1.20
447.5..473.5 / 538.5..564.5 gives 1.16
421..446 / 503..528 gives 0.79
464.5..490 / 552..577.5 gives 1.10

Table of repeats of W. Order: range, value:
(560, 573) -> 1.125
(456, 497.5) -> 0.8108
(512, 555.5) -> 0.7385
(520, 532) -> 1.03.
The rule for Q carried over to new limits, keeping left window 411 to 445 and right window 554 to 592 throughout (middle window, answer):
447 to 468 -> 1.2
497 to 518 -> 6.2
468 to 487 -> 0.1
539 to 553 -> 0.4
